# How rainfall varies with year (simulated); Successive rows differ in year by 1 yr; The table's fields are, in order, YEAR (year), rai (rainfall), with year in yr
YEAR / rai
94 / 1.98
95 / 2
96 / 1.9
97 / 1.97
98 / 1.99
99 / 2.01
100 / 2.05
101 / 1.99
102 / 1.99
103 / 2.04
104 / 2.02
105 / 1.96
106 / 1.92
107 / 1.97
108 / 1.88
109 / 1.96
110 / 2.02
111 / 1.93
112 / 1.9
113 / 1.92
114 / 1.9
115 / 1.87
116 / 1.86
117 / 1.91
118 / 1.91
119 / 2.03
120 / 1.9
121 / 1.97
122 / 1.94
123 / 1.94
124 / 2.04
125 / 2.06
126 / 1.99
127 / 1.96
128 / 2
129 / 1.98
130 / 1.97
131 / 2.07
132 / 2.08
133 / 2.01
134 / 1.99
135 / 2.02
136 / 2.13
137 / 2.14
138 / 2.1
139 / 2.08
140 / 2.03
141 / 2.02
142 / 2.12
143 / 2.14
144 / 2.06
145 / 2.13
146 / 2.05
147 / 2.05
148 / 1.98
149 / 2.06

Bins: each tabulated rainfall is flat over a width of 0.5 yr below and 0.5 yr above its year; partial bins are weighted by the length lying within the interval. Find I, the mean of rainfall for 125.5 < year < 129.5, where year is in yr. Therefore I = 1.98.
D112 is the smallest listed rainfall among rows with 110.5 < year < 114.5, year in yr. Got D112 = 1.9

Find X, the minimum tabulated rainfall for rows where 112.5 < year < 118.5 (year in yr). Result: 1.86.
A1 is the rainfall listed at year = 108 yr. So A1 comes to 1.88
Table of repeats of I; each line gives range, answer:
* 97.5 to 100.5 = 2.02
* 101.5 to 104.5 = 2.02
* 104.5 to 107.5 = 1.95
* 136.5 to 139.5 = 2.11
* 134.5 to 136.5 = 2.08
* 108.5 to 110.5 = 1.99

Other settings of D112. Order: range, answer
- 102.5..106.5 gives 1.92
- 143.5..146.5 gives 2.05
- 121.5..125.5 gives 1.94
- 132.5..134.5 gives 1.99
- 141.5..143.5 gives 2.12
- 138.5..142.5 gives 2.02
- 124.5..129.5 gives 1.96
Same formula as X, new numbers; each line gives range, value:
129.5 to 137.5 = 1.97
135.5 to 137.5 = 2.13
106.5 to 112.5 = 1.88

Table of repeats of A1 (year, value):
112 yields 1.9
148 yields 1.98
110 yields 2.02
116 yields 1.86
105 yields 1.96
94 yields 1.98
